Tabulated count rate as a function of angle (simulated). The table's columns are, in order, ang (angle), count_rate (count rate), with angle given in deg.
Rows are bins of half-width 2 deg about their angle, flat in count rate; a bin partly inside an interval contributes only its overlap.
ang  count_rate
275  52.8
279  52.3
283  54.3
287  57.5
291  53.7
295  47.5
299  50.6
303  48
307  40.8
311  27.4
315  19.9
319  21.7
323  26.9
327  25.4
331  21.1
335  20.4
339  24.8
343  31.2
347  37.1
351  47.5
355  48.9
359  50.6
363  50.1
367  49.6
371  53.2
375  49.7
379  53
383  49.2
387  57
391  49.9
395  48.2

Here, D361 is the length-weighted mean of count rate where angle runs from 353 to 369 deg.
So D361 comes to 49.8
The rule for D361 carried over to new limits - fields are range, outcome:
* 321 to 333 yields 24.5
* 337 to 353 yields 35.1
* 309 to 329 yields 24.3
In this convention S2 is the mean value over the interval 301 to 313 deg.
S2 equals 38.7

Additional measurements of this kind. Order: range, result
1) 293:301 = 49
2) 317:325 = 24.3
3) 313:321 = 20.8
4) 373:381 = 51.4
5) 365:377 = 50.8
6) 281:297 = 53.2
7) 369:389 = 52.4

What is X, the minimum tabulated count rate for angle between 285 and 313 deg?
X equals 27.4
